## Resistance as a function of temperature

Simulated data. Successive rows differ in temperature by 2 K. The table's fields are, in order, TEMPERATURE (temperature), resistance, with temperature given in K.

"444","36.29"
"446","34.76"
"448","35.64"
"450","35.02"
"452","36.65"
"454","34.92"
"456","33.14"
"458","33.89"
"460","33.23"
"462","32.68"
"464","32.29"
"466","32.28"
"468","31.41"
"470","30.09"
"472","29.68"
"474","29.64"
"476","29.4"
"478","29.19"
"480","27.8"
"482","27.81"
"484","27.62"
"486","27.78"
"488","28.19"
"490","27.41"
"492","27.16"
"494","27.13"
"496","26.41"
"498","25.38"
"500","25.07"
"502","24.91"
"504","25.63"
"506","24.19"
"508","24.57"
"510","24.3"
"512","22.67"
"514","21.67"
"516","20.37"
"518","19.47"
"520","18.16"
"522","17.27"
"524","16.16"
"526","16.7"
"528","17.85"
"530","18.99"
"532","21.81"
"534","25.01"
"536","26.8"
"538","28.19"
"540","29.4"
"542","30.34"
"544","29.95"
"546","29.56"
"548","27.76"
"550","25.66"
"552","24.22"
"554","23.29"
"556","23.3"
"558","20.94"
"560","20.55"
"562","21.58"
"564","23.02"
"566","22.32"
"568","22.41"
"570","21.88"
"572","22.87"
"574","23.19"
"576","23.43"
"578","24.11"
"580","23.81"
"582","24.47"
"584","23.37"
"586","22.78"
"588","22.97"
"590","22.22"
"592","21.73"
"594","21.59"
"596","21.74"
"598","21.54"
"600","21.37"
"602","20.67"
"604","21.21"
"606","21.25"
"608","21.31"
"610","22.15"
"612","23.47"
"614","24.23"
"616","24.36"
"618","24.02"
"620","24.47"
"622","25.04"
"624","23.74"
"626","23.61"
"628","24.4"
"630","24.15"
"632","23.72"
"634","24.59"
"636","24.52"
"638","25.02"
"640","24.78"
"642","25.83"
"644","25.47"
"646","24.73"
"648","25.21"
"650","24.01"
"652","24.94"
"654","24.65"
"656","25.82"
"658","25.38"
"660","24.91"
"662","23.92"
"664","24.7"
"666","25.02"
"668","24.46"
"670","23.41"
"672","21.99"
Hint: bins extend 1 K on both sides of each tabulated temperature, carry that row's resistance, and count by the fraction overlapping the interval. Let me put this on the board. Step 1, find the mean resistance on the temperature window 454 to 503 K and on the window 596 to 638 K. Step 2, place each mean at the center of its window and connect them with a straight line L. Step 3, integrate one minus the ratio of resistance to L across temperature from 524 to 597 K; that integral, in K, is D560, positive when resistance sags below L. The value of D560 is 6.1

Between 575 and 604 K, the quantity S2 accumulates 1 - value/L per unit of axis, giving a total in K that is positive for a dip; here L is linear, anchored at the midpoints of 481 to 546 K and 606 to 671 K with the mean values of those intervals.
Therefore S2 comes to 2.15 K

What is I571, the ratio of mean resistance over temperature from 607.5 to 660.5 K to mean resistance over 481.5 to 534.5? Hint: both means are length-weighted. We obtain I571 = 1.0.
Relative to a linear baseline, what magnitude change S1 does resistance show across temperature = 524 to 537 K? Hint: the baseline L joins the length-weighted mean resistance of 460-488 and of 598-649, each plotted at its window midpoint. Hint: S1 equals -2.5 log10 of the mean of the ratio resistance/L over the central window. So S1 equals 0.303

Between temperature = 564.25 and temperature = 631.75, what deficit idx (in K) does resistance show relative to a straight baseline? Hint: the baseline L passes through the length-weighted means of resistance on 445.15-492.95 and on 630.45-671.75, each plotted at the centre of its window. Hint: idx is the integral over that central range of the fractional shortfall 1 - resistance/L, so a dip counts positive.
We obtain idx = 9.2 K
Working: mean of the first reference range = 31.1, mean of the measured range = 22.9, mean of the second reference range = 24.7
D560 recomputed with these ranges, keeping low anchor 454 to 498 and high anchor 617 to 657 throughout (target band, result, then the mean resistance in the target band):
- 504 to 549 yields 7.70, 23.3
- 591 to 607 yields 2.76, 21.4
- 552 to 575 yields 3.91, 22.4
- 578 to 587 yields 0.92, 23.7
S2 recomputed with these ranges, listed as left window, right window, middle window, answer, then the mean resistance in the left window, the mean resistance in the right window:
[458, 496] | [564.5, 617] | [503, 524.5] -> 4.6 K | 29.5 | 22.6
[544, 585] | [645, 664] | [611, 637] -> 0.3 K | 23.7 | 24.8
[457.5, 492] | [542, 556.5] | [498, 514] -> 2.3 K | 29.9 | 26.6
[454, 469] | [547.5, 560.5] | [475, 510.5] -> 3.7 K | 32.9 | 23.6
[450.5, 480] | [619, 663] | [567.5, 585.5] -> 2.7 K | 31.9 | 24.7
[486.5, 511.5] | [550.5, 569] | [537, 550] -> -3.1 K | 25.8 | 22.5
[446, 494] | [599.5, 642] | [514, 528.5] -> 5.2 K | 31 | 23.5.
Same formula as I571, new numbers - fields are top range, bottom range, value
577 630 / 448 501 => 0.76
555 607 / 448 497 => 0.73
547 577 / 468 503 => 0.83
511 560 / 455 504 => 0.79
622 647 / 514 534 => 1.29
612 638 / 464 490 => 0.83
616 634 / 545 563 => 1.00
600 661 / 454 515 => 0.85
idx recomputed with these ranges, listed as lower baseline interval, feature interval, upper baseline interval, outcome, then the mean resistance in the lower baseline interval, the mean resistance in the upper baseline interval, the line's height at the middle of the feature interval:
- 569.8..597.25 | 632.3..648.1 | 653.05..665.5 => -0.4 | 22.9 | 24.9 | 24.4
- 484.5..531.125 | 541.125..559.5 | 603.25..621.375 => -2.4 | 23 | 23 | 23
